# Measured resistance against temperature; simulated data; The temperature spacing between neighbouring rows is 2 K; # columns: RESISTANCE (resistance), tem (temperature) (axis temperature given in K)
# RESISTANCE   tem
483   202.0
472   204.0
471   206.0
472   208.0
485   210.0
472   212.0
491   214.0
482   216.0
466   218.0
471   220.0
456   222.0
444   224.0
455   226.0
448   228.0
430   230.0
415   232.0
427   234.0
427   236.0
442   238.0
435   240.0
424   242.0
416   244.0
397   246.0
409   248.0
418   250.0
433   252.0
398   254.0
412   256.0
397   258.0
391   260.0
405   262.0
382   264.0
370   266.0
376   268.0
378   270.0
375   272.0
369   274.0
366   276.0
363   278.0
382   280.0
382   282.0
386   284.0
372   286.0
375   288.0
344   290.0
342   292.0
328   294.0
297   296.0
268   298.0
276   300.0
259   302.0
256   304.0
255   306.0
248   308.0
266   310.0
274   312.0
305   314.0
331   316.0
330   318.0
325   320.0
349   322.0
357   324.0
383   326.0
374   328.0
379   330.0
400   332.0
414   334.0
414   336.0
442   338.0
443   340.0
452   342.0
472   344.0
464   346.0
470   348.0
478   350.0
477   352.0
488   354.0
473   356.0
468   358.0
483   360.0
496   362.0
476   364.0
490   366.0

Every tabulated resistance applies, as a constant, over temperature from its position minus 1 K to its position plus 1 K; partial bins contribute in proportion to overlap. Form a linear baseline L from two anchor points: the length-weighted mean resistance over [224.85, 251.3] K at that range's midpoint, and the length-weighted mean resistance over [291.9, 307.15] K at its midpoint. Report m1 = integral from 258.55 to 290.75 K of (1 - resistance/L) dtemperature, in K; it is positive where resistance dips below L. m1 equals -3.5 K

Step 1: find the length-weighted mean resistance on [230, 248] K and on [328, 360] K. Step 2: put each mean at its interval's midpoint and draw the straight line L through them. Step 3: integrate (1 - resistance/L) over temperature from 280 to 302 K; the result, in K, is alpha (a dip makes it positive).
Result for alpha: 5.0 K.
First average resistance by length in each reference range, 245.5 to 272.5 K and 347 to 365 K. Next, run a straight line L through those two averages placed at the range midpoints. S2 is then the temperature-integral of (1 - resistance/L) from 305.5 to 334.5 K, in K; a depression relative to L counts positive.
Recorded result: 7.5 K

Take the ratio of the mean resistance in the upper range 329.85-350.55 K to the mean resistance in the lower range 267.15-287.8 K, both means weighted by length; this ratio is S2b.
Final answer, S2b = 1.18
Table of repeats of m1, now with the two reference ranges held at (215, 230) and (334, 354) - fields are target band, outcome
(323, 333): 1.7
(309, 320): 3.7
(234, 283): 6.3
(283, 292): 1.8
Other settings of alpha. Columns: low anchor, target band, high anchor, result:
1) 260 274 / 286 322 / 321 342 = 8.15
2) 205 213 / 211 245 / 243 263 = -0.08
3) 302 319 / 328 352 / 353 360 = -1.80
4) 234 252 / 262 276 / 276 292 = 0.45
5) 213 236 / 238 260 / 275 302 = -0.24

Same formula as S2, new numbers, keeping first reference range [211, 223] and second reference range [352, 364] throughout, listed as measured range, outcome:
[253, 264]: 1.8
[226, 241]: 1.3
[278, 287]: 1.9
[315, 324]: 2.7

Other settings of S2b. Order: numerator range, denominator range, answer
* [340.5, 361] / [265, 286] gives 1.26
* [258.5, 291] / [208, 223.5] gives 0.79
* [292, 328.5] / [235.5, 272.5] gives 0.75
